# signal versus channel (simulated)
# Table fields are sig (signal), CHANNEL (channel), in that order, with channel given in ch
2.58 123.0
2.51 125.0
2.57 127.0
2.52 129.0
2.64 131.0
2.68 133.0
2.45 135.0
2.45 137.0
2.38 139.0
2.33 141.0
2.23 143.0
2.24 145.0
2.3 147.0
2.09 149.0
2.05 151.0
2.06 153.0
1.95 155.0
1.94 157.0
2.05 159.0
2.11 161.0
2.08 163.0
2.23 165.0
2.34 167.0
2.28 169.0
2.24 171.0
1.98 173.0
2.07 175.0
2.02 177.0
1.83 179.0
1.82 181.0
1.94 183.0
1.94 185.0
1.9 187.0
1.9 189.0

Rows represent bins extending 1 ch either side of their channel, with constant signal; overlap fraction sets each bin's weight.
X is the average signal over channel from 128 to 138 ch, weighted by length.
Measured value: 2.55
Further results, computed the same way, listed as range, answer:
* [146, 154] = 2.12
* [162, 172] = 2.23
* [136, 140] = 2.42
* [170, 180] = 2.03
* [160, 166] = 2.14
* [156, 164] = 2.04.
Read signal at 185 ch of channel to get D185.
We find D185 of 1.94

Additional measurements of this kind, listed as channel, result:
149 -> 2.09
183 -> 1.94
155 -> 1.95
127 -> 2.57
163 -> 2.08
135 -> 2.45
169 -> 2.28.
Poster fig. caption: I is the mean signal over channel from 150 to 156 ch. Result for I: 2.02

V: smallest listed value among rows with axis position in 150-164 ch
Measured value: 1.94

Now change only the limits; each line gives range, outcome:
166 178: 1.98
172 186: 1.82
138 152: 2.05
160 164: 2.08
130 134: 2.64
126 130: 2.52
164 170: 2.23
